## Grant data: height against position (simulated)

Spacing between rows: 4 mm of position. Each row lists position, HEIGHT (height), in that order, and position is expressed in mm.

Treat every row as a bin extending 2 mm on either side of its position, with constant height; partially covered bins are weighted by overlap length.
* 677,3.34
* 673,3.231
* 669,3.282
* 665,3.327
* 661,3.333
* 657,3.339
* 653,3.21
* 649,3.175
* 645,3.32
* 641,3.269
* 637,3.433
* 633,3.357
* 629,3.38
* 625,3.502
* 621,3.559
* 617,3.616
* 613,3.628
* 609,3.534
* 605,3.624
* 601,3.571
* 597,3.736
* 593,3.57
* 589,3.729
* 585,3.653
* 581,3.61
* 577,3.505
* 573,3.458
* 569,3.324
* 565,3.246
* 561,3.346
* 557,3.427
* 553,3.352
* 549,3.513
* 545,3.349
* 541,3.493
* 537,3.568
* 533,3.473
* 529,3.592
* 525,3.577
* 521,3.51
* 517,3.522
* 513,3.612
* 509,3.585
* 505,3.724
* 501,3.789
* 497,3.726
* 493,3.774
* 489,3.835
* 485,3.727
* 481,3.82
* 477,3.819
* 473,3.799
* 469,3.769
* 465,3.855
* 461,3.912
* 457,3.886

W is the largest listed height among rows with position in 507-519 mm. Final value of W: 3.612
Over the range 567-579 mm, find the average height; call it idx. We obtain 3.43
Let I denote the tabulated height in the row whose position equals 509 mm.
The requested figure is 3.585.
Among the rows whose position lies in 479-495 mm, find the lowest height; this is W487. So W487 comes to 3.727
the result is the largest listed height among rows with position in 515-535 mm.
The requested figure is 3.592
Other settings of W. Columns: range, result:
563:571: 3.324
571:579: 3.505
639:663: 3.339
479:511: 3.835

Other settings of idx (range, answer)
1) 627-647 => 3.35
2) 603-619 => 3.6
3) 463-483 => 3.81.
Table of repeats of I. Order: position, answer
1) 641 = 3.269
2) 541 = 3.493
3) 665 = 3.327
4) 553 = 3.352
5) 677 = 3.34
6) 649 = 3.175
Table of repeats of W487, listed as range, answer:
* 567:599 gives 3.324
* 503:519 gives 3.522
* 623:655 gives 3.175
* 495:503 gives 3.726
